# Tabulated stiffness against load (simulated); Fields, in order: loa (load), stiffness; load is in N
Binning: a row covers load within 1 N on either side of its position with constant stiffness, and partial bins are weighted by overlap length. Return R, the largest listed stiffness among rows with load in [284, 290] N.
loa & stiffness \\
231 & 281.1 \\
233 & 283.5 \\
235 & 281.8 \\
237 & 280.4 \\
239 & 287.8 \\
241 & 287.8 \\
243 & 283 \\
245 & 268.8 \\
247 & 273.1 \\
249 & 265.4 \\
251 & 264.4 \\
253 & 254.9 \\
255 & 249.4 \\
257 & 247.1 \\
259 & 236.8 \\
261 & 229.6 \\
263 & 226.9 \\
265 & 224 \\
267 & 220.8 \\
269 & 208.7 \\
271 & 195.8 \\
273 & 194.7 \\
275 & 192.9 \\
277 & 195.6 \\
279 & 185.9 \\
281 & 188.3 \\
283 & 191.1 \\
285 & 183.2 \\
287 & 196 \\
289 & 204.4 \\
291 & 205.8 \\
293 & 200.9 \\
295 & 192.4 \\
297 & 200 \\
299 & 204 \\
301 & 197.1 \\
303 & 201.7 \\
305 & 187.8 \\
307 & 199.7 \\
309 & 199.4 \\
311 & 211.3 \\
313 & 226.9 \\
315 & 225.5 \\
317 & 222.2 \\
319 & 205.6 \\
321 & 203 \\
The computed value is 204.4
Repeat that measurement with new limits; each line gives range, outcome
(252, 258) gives 254.9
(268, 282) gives 208.7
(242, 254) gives 283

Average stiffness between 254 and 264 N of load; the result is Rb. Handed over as 238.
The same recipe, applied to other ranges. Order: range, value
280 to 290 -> 193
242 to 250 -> 273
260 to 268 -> 225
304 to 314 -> 205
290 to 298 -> 200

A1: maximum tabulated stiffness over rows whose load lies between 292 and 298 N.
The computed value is 200.9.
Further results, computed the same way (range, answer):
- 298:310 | 204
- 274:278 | 195.6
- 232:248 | 287.8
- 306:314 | 226.9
